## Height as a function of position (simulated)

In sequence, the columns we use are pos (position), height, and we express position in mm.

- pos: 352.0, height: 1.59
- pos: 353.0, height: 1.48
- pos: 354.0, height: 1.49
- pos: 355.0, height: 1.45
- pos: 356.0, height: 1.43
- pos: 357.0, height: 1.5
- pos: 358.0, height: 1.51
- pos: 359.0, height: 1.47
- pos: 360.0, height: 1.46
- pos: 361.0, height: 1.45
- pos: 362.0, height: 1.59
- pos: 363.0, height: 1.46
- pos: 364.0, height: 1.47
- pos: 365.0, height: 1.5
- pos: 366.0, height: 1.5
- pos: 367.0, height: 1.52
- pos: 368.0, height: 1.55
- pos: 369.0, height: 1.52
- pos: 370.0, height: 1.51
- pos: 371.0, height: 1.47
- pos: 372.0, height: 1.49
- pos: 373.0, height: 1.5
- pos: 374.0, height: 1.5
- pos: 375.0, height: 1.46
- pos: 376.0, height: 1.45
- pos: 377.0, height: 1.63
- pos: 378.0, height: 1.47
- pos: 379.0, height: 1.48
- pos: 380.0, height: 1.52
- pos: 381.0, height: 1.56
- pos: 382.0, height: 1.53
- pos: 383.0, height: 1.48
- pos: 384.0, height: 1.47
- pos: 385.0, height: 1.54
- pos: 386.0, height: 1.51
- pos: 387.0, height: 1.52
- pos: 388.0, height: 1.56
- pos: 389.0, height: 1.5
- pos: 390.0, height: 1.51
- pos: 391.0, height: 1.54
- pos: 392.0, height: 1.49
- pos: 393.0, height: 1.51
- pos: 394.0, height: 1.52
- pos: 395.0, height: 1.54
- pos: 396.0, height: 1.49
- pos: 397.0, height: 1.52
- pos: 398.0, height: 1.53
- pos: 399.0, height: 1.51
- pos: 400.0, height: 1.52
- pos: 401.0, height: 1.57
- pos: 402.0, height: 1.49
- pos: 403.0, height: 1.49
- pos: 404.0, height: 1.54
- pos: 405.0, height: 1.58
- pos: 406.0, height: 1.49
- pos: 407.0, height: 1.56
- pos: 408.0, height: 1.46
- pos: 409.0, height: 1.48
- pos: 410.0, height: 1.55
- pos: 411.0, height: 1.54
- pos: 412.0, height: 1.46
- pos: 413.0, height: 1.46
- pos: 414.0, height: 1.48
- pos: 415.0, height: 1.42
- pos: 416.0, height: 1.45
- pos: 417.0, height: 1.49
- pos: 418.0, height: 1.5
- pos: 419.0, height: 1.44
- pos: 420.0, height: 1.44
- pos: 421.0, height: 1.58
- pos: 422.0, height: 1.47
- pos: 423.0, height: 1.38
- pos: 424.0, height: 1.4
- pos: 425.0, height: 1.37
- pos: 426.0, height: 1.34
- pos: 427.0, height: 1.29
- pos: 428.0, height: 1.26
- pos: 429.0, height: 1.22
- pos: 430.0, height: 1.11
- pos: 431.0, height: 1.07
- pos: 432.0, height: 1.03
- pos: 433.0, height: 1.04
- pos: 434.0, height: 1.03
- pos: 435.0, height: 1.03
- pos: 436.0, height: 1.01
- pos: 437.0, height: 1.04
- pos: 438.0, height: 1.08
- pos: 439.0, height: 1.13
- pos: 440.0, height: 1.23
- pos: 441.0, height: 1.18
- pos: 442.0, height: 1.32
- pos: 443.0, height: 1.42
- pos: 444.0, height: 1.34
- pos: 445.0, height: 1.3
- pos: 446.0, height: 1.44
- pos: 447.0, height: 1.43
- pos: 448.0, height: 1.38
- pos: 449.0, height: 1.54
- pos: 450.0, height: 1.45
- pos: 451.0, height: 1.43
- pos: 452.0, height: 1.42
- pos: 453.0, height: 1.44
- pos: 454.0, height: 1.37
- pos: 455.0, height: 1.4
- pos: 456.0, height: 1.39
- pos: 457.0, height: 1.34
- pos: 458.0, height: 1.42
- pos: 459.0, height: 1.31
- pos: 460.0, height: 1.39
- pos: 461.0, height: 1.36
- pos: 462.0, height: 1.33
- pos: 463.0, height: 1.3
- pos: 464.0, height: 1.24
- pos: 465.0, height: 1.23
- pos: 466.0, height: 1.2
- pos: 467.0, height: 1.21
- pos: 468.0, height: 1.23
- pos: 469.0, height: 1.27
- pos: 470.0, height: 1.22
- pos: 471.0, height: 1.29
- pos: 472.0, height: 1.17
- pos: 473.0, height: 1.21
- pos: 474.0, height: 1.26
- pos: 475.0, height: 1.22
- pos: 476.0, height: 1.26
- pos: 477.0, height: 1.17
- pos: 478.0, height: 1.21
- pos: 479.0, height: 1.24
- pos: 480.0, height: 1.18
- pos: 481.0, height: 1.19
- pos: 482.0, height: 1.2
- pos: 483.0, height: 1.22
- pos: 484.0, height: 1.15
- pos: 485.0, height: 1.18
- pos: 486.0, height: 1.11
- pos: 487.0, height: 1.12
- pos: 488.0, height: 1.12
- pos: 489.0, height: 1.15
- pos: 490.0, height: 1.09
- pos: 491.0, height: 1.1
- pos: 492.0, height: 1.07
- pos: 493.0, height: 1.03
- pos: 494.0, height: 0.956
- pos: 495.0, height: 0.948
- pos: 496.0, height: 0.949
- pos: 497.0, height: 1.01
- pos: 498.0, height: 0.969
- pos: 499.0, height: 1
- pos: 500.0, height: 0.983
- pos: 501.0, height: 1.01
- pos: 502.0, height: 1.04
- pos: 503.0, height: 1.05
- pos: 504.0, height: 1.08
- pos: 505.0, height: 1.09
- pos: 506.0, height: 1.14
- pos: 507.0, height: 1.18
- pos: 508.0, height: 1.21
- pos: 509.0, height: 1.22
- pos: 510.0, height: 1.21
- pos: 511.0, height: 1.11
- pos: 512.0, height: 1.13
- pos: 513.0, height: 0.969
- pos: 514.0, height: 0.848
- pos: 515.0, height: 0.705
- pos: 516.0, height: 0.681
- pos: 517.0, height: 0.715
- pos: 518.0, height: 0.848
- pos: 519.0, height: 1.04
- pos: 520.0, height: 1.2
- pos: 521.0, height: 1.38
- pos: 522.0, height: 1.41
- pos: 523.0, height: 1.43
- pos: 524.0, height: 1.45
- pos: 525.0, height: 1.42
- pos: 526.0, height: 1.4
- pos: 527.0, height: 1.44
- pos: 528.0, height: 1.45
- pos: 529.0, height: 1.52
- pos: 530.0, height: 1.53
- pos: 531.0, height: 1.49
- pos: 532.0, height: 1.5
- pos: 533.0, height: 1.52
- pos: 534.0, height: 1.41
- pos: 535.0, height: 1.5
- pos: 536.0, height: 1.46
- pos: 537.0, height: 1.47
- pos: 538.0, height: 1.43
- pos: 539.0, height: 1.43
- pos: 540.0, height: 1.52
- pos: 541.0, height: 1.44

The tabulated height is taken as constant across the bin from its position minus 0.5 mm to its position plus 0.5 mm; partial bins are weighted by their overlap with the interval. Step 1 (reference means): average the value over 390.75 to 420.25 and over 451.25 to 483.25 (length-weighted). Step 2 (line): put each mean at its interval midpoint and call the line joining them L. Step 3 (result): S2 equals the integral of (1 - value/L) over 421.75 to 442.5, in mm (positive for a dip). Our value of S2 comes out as 3.23 mm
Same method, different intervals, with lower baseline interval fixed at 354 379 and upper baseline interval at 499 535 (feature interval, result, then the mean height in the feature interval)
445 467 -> -0.8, 1.37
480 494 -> 1.4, 1.13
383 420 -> -2.1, 1.51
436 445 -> 0.9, 1.21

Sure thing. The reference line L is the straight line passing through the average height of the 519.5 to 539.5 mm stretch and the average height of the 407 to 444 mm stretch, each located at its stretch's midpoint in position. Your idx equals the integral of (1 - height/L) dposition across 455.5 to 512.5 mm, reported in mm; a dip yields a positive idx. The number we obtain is 8.9 mm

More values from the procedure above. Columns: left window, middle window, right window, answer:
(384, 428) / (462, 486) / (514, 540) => 2.9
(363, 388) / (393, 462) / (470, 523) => -2.4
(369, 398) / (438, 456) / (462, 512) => -1.0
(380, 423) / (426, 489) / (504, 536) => 5.8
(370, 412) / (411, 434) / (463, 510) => 0.8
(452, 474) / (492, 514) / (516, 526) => 3.1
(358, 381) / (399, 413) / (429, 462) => -1.2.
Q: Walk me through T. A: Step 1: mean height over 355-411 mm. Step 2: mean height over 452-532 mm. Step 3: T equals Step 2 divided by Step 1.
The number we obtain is 0.8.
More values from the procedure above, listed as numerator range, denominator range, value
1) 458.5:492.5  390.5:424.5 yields 0.81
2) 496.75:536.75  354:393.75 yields 0.80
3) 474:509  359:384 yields 0.74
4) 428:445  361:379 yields 0.77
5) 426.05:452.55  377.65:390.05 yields 0.82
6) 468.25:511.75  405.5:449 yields 0.85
